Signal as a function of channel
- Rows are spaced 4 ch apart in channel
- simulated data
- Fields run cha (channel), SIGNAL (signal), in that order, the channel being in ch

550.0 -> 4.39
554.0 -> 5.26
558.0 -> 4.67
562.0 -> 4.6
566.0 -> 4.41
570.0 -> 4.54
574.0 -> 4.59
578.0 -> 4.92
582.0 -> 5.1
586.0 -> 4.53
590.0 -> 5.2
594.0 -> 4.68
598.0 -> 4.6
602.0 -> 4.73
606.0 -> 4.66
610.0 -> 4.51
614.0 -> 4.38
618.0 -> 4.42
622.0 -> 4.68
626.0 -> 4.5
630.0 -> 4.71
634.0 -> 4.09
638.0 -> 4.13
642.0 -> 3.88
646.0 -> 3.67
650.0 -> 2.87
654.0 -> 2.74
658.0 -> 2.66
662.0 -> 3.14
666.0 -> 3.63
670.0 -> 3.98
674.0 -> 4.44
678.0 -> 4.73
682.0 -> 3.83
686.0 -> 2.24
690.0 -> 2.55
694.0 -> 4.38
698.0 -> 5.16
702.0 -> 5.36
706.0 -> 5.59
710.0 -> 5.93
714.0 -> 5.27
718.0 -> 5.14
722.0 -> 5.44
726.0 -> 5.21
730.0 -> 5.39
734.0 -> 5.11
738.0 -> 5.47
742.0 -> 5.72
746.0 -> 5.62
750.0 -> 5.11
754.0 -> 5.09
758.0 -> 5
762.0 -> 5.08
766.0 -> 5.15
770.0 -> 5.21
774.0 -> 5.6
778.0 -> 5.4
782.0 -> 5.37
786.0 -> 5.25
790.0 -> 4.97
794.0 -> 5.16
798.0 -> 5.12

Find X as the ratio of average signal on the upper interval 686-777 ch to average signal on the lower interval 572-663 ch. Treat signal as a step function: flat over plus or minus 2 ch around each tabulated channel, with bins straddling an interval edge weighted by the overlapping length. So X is 1.20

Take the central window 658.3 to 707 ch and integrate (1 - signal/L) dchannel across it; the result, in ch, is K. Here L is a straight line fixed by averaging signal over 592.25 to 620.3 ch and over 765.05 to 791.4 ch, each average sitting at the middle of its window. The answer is 8.9 ch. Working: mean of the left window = 4.57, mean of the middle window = 4.01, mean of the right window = 5.29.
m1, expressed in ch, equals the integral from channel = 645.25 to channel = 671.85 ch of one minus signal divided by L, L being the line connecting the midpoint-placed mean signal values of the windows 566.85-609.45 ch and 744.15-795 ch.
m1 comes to 9.2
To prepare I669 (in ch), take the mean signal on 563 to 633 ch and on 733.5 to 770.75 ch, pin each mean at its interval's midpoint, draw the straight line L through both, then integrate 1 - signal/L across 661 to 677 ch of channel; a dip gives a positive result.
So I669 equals 3.4 ch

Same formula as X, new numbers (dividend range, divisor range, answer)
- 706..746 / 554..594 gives 1.14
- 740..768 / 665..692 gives 1.45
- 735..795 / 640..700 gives 1.47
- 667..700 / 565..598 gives 0.82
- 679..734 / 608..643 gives 1.08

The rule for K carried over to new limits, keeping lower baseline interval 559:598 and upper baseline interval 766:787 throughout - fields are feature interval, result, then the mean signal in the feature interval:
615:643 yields 3.0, 4.36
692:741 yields -1.3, 5.3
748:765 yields 0.7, 5.07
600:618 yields 1.0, 4.55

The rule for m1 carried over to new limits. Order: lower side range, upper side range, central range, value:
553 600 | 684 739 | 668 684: 1.95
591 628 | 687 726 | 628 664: 8.91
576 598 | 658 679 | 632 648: 0.93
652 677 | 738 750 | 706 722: -2.37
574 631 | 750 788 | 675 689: 3.84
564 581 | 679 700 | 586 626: -2.46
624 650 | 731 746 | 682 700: 4.51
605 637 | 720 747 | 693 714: -0.64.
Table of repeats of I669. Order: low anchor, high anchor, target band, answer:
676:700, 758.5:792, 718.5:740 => -4.0 ch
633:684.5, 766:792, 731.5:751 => -2.6 ch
